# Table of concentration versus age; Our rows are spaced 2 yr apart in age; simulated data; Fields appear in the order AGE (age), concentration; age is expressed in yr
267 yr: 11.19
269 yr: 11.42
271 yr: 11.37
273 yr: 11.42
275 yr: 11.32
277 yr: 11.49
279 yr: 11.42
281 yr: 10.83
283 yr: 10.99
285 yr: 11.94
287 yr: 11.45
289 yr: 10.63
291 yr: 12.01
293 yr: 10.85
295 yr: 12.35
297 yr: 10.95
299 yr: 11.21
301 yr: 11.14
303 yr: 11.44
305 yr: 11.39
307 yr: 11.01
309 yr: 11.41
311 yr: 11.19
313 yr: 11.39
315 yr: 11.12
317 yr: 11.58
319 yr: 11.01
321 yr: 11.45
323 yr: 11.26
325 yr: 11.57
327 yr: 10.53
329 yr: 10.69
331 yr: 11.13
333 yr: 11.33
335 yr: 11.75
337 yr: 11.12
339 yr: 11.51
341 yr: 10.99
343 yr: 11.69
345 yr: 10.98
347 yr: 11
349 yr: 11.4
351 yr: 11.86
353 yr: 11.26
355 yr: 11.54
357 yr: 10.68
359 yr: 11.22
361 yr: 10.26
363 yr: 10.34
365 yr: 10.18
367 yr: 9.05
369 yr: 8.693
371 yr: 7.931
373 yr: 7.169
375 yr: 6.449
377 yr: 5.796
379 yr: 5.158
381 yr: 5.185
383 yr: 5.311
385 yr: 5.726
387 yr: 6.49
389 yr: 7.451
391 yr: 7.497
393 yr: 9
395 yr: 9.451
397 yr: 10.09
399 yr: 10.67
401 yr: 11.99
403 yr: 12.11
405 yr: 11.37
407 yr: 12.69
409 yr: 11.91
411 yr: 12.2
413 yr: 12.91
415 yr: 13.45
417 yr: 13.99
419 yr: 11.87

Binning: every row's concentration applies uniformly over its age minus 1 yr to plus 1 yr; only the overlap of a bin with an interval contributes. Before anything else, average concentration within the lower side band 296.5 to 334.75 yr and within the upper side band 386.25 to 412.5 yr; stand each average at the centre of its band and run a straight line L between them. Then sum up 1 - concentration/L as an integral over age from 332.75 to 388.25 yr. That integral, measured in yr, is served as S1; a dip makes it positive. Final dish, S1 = 7.4 yr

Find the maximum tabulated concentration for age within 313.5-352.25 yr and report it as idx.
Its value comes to 11.86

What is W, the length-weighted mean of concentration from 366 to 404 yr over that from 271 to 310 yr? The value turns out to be 0.7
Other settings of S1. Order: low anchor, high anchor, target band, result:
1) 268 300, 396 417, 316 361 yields 1.6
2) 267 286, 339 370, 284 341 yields -1.1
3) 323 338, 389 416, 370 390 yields 8.7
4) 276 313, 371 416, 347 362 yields -1.8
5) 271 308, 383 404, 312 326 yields -0.9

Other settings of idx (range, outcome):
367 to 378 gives 9.05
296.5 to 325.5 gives 11.58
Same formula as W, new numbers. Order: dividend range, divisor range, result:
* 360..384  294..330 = 0.68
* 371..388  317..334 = 0.54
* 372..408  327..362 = 0.74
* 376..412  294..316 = 0.79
